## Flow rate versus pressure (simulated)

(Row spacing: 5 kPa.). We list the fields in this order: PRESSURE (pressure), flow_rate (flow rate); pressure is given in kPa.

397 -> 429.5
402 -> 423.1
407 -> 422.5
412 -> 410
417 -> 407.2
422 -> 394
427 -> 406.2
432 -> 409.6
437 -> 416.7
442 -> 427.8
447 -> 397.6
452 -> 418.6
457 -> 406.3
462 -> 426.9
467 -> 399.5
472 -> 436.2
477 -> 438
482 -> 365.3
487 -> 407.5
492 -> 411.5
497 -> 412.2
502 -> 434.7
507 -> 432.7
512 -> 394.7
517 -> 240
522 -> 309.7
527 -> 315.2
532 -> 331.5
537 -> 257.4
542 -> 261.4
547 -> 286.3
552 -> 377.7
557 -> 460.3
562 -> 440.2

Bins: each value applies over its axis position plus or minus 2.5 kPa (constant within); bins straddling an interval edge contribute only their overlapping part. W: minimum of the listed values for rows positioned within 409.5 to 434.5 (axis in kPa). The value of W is 394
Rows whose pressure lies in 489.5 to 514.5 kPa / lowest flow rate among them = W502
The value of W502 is 394.7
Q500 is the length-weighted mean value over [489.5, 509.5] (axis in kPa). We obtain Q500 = 423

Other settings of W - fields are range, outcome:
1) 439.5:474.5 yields 397.6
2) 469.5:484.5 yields 365.3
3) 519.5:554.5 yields 257.4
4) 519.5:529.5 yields 309.7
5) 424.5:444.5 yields 406.2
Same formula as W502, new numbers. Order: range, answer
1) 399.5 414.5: 410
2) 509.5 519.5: 240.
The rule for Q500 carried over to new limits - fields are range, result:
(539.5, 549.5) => 274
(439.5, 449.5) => 413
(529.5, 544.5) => 283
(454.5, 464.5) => 417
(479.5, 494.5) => 395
